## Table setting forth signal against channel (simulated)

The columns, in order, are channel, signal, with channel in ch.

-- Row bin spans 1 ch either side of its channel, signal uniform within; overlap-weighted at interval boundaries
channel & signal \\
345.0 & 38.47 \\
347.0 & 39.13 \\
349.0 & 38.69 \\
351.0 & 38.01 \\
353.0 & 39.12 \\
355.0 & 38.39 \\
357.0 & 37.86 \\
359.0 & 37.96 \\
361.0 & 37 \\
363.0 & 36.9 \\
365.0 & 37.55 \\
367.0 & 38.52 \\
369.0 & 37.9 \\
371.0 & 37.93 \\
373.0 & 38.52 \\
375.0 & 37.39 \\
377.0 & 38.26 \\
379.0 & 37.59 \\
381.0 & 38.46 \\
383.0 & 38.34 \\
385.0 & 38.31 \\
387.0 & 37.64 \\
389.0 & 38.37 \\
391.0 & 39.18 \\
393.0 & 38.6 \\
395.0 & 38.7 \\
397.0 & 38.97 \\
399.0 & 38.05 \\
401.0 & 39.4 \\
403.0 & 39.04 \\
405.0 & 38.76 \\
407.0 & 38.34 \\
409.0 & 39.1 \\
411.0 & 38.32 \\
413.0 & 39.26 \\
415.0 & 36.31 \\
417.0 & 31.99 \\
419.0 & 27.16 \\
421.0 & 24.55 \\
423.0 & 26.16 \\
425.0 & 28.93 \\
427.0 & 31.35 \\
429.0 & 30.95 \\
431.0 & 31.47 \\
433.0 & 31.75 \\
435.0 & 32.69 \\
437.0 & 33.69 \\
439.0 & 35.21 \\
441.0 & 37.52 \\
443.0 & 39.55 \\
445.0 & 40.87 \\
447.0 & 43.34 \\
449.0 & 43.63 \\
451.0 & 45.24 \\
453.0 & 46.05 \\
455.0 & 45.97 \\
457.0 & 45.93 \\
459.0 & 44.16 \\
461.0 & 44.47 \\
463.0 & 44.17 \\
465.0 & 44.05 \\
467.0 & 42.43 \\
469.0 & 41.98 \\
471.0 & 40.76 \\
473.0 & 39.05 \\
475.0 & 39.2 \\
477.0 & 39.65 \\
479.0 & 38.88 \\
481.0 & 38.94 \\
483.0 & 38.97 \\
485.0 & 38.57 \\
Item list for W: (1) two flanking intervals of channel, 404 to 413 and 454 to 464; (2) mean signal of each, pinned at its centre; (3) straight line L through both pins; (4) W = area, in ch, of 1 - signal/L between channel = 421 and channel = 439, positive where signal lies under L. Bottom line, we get 4.6 ch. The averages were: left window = 38.7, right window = 44.9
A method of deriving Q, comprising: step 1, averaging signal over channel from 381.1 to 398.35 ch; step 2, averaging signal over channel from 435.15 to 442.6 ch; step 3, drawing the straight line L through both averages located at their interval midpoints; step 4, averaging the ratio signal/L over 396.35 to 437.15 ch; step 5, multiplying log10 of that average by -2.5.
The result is 0.09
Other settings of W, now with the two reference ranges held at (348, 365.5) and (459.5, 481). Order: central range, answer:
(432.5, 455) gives 0.6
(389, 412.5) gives 0.3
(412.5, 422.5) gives 2.2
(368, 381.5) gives 0.2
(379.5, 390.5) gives 0.2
